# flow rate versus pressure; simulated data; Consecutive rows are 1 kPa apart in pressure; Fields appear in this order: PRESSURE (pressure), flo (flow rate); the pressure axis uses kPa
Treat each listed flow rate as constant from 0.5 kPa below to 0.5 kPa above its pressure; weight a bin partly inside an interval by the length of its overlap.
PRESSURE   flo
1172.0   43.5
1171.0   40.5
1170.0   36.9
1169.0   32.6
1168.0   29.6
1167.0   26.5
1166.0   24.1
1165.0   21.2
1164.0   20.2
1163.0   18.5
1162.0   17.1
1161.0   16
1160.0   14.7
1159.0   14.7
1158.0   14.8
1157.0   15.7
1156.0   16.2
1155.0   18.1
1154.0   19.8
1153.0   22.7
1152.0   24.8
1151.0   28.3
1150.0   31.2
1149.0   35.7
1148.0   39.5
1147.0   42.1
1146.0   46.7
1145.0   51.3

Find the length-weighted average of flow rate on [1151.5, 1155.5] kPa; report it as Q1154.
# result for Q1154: 21.4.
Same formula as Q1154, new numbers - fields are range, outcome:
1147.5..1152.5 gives 31.9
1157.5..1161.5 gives 15.1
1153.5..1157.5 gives 17.4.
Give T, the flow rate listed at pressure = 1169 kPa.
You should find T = 32.6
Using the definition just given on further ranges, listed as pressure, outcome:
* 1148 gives 39.5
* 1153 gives 22.7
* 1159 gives 14.7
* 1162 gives 17.1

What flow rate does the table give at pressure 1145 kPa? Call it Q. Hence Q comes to 51.3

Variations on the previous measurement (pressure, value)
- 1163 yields 18.5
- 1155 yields 18.1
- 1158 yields 14.8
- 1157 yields 15.7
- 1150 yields 31.2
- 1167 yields 26.5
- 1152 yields 24.8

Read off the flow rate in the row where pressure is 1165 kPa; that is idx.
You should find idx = 21.2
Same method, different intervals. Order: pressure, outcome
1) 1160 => 14.7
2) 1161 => 16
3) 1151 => 28.3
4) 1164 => 20.2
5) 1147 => 42.1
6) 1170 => 36.9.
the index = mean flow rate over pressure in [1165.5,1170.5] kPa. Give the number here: 29.9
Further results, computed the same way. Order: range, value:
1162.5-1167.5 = 22.1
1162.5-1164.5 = 19.4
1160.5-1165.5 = 18.6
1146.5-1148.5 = 40.8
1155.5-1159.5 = 15.4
